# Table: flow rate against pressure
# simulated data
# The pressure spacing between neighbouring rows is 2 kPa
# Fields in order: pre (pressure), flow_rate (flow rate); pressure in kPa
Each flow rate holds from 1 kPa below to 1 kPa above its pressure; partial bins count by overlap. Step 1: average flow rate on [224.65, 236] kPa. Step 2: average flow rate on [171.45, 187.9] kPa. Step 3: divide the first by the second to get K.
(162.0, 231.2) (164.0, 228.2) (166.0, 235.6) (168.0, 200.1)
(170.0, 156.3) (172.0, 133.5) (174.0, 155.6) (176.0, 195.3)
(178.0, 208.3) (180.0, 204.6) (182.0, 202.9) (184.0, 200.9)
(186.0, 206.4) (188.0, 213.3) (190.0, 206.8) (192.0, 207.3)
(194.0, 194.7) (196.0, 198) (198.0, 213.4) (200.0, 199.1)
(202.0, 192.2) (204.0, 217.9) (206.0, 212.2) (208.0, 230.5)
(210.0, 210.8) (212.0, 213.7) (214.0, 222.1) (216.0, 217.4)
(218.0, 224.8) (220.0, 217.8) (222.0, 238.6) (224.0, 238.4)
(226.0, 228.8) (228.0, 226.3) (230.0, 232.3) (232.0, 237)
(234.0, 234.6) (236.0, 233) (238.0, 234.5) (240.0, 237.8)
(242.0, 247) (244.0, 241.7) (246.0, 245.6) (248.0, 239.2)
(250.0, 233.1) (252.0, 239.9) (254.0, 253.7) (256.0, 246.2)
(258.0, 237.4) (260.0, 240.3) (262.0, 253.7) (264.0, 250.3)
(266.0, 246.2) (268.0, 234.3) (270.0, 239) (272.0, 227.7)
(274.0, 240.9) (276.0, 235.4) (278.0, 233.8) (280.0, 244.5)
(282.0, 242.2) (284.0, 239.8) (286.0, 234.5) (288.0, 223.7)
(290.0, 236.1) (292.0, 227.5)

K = 1.2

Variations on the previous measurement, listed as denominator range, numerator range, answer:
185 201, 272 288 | 1.16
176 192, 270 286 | 1.16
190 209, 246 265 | 1.18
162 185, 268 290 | 1.21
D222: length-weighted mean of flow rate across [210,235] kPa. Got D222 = 227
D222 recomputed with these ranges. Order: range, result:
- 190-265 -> 228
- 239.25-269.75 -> 243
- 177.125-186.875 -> 205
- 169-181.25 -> 176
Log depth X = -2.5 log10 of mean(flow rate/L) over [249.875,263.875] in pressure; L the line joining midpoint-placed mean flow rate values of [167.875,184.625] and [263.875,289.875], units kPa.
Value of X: -0.08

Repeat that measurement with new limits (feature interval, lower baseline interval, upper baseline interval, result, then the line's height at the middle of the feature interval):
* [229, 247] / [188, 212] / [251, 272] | -0.04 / 230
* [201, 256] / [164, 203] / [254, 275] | -0.04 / 222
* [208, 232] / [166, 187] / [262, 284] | -0.07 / 212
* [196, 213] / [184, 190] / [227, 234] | 0.04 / 218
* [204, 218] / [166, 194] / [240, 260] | -0.02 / 215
